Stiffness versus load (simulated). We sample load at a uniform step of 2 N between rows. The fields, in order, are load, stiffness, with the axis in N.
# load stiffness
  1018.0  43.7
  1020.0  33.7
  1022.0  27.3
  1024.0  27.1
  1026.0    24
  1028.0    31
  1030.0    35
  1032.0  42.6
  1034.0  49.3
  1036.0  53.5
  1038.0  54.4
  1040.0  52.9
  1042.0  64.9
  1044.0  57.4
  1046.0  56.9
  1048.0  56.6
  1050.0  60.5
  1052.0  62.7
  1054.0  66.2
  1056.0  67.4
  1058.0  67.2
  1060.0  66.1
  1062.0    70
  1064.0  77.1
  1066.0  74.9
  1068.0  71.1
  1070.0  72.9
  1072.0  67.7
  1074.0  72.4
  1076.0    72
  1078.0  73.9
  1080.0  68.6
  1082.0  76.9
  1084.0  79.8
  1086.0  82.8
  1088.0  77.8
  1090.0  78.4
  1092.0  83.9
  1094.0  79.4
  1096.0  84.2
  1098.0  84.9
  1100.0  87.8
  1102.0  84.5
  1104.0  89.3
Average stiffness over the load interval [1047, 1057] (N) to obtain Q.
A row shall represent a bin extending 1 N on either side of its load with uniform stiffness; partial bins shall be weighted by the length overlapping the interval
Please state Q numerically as 62.7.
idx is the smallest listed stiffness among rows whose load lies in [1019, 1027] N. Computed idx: 24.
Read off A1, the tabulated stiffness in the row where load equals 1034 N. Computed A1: 49.3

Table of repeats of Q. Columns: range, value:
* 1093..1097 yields 81.8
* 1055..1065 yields 69.6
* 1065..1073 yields 71.7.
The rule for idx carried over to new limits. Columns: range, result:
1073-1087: 68.6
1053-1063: 66.1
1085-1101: 77.8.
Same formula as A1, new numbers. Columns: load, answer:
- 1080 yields 68.6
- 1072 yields 67.7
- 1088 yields 77.8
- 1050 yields 60.5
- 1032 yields 42.6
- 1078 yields 73.9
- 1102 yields 84.5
